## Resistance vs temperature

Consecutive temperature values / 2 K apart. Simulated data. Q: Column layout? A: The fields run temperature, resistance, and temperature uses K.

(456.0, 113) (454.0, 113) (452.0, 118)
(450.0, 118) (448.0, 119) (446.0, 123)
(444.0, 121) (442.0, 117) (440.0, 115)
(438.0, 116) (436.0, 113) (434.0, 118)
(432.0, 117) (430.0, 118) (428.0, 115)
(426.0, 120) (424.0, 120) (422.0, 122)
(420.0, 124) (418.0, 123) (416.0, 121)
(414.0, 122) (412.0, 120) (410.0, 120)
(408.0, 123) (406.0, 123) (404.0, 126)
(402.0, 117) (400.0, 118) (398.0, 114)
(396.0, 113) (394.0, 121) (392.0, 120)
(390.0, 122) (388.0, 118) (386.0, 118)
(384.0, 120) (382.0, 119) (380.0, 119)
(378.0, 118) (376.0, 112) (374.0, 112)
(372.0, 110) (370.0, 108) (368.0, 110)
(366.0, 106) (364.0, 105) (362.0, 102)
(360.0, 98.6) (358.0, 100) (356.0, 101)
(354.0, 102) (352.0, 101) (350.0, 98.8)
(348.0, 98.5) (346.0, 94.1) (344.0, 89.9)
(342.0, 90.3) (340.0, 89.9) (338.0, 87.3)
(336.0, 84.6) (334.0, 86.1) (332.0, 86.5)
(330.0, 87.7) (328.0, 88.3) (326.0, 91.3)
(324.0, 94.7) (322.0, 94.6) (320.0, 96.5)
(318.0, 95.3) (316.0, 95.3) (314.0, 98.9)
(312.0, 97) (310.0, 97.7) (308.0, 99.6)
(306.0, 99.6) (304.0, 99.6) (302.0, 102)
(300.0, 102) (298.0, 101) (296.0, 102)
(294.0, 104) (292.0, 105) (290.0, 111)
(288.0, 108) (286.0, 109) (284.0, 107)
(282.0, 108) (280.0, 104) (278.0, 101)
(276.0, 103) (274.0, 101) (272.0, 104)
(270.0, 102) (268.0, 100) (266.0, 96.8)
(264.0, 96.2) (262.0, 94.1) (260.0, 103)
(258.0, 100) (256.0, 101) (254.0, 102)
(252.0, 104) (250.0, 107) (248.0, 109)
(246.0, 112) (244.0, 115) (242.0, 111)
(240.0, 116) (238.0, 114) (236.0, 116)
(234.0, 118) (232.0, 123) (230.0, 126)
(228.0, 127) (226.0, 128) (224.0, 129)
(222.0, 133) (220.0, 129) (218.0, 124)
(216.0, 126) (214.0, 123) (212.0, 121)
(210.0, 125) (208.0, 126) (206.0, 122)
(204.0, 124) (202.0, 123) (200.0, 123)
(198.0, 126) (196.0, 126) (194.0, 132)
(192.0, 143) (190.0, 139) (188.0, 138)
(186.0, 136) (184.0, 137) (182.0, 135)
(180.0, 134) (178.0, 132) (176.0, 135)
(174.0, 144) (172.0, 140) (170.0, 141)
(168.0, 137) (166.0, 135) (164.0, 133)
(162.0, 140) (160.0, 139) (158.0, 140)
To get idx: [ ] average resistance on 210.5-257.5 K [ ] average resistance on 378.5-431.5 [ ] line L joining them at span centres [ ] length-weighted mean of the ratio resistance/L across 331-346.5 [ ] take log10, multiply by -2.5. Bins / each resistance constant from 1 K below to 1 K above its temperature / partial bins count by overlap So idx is 0.32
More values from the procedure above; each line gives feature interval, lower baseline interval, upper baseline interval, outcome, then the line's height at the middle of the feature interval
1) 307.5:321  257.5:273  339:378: 0.04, 101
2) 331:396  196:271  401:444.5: 0.13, 118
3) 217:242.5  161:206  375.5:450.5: 0.07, 131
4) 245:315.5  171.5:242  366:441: 0.21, 124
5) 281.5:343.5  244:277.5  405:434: 0.12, 108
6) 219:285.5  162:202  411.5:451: 0.18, 130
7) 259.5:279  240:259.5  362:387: 0.08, 108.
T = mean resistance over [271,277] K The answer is 103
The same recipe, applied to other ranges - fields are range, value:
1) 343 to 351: 95.3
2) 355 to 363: 100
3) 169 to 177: 140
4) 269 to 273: 103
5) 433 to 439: 116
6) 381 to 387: 119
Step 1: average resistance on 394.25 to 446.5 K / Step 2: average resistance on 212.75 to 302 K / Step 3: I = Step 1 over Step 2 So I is 1.1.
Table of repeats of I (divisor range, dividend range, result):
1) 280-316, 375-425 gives 1.16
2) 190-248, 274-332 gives 0.81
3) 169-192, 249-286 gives 0.74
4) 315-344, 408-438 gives 1.32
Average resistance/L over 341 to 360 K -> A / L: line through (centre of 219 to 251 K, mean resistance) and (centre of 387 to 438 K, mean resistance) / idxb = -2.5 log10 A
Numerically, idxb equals 0.22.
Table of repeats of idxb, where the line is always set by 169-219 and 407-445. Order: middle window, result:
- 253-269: 0.27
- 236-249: 0.14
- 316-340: 0.34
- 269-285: 0.22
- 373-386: 0.04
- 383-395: 0.01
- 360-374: 0.15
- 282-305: 0.20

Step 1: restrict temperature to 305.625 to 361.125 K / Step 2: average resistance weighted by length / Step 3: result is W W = 94.4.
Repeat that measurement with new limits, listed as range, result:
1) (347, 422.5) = 114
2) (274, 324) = 102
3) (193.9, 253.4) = 121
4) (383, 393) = 120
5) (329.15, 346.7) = 88.4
